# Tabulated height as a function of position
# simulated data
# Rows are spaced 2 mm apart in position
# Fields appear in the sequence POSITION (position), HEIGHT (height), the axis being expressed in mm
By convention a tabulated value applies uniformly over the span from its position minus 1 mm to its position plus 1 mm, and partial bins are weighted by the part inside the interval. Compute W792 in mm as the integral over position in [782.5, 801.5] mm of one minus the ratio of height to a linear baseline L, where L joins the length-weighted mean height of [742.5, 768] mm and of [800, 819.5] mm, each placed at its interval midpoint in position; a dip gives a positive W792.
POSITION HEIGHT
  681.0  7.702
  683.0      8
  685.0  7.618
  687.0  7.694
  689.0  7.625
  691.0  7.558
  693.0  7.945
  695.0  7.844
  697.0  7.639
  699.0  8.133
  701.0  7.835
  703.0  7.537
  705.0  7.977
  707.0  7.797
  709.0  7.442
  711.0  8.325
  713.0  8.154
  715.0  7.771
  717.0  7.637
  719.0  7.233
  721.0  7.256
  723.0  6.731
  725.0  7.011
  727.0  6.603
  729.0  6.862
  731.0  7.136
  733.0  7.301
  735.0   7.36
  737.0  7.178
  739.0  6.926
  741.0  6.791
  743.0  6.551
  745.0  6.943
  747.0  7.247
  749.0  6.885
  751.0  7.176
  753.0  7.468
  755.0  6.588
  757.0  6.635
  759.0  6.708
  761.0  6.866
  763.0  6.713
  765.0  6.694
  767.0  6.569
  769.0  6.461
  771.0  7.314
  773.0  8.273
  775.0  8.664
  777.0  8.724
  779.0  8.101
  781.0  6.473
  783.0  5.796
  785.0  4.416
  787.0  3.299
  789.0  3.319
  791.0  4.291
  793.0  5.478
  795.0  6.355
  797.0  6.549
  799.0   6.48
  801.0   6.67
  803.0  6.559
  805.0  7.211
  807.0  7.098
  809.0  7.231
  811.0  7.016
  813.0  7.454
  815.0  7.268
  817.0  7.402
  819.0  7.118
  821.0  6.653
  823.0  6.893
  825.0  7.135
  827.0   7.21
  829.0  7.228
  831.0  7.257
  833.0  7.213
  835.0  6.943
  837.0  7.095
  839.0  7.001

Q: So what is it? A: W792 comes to 4.9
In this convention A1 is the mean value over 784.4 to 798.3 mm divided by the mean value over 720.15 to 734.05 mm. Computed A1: 0.70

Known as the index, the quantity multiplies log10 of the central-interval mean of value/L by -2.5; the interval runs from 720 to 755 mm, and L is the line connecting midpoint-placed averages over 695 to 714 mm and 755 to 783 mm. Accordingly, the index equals 0.07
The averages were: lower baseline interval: 7.87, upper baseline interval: 7.17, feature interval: 7.01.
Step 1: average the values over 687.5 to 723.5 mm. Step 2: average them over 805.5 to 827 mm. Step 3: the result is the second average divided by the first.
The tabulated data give 0.93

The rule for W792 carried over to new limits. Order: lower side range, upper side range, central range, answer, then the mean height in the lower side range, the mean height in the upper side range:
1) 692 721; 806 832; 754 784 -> 1.3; 7.79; 7.15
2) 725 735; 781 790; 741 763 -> -3.3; 7.02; 4.46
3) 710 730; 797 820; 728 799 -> 5.6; 7.36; 7.02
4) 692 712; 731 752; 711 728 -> 0.3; 7.85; 7.04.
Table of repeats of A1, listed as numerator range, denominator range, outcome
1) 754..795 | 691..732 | 0.84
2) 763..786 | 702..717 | 0.90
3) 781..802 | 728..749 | 0.76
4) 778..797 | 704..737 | 0.72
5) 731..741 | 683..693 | 0.93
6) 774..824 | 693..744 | 0.88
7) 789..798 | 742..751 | 0.78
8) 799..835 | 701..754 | 0.97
